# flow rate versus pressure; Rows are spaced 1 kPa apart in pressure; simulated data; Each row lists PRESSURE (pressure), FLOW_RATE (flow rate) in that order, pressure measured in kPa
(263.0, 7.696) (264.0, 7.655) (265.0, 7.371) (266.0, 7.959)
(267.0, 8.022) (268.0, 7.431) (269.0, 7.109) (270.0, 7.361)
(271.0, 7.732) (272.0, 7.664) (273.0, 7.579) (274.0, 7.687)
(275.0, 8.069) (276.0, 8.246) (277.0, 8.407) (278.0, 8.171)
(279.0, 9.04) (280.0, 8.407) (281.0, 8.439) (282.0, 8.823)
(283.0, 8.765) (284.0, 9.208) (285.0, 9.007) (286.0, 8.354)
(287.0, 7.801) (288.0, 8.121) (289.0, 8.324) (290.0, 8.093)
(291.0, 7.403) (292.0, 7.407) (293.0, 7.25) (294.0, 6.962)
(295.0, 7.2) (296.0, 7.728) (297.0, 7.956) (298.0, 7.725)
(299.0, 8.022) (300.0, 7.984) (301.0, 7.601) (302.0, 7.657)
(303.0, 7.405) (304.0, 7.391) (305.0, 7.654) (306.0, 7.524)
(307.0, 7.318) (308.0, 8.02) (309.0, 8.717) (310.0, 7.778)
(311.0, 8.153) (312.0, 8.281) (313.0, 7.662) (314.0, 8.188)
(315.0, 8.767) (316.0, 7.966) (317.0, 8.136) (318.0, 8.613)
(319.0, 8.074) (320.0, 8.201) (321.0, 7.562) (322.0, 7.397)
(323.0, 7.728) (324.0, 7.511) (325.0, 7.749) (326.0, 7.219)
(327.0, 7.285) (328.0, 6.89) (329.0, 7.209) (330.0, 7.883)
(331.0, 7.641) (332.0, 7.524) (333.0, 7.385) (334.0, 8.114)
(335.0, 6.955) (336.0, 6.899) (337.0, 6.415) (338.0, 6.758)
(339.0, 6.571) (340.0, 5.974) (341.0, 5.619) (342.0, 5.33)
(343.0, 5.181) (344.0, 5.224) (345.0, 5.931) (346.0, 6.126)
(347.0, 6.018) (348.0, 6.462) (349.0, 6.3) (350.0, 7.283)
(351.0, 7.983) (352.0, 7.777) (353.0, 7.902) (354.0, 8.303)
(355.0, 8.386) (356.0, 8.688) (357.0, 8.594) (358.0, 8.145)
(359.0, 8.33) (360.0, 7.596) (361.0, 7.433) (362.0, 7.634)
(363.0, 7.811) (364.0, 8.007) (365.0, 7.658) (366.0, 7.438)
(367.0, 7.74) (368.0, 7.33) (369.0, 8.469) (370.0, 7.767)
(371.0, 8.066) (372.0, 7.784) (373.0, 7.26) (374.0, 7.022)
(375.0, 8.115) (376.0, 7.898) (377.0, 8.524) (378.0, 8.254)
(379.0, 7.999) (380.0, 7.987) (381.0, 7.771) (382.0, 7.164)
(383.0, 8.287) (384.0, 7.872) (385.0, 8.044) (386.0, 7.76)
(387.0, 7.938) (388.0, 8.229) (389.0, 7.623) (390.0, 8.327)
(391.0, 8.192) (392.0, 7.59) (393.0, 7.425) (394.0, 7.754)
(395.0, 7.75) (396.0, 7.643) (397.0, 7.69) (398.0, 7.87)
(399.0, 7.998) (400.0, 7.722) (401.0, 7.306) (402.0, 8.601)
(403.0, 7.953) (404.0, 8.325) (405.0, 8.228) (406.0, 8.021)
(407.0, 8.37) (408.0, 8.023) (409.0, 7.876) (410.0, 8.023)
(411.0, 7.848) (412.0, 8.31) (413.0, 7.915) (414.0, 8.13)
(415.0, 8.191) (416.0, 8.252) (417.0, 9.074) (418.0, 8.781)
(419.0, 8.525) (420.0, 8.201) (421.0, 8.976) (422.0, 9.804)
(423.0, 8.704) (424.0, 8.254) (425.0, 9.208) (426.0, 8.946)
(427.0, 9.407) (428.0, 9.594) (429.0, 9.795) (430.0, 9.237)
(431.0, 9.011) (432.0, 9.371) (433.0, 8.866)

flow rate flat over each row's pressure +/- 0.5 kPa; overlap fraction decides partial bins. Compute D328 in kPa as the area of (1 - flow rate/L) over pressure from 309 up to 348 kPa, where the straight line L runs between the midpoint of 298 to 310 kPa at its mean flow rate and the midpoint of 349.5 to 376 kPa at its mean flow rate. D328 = 2.9 kPa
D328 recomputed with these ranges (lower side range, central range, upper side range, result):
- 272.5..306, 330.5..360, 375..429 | 3.9 kPa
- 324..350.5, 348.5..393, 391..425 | -2.9 kPa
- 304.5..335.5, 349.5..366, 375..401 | -0.2 kPa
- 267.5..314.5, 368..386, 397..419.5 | 0.5 kPa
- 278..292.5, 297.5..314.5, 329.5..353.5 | -0.2 kPa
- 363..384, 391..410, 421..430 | 1.4 kPa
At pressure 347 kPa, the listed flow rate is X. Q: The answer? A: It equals 6.018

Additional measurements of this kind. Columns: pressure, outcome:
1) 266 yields 7.959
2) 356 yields 8.688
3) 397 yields 7.69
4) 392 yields 7.59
